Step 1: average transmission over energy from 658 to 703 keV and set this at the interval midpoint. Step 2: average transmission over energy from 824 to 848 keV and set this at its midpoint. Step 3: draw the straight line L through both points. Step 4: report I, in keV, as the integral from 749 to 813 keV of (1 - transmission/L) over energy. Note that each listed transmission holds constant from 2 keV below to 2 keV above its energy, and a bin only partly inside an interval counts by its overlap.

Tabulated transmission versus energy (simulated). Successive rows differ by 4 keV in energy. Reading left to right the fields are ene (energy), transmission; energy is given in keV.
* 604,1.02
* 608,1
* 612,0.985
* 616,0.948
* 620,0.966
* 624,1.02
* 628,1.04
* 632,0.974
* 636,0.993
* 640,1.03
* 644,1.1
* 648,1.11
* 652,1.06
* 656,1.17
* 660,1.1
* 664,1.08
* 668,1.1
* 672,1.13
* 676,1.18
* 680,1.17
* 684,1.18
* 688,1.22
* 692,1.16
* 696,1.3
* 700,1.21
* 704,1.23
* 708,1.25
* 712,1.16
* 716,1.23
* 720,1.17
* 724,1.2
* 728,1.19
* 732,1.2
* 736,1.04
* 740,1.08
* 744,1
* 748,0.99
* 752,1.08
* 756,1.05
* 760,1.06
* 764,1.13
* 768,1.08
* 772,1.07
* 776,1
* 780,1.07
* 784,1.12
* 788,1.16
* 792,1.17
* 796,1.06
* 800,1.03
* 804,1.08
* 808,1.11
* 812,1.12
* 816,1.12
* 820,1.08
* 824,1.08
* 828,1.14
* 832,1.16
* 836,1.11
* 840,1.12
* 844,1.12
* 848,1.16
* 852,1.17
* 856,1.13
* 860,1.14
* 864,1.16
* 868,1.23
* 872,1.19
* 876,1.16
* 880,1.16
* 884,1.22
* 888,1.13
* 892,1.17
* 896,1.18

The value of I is 3.2 keV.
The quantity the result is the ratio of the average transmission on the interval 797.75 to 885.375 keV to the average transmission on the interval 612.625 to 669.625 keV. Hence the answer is 1.08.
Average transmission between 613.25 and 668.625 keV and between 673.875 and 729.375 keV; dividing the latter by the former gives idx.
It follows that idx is 1.15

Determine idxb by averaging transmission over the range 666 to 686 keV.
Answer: 1.15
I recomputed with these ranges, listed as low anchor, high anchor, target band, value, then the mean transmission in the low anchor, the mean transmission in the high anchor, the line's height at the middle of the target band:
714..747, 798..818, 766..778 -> 0.7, 1.13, 1.09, 1.11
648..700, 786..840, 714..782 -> 2.1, 1.15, 1.11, 1.13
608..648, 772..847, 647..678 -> -2.6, 1.01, 1.1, 1.03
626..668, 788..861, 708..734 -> -2.6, 1.07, 1.12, 1.09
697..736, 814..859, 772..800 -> 1.6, 1.2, 1.13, 1.16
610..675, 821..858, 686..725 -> -4.9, 1.05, 1.13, 1.08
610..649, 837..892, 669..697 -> -3.7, 1.01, 1.16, 1.05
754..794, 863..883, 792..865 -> 1.6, 1.09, 1.18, 1.14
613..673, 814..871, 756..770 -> 0.2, 1.05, 1.14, 1.1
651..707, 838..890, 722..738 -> 0.1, 1.17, 1.16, 1.17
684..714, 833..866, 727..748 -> 1.9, 1.22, 1.14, 1.2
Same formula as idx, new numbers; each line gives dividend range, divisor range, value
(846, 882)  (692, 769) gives 1.02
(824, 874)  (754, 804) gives 1.06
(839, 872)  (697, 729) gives 0.96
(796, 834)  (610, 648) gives 1.09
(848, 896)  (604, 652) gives 1.15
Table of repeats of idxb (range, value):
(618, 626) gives 0.993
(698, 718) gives 1.22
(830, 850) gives 1.13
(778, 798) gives 1.12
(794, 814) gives 1.08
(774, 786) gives 1.06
